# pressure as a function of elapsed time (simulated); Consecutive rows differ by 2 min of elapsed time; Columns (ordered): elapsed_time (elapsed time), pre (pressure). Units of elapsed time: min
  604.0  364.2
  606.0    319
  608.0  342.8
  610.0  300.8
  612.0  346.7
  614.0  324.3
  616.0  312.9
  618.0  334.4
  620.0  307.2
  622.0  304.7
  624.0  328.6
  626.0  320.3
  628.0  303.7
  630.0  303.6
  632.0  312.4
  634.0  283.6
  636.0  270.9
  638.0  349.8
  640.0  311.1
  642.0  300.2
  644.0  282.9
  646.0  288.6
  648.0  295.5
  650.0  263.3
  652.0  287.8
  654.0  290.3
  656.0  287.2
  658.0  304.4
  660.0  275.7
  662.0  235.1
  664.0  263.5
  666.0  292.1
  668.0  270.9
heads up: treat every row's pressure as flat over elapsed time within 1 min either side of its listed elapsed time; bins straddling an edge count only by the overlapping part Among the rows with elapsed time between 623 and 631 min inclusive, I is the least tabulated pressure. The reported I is 303.6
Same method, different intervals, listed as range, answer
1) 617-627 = 304.7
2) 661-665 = 235.1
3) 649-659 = 263.3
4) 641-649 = 282.9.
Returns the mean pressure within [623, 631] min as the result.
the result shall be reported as 314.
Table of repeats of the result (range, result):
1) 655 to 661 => 289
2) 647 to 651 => 279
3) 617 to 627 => 319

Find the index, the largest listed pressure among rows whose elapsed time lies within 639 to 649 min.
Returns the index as 311.1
